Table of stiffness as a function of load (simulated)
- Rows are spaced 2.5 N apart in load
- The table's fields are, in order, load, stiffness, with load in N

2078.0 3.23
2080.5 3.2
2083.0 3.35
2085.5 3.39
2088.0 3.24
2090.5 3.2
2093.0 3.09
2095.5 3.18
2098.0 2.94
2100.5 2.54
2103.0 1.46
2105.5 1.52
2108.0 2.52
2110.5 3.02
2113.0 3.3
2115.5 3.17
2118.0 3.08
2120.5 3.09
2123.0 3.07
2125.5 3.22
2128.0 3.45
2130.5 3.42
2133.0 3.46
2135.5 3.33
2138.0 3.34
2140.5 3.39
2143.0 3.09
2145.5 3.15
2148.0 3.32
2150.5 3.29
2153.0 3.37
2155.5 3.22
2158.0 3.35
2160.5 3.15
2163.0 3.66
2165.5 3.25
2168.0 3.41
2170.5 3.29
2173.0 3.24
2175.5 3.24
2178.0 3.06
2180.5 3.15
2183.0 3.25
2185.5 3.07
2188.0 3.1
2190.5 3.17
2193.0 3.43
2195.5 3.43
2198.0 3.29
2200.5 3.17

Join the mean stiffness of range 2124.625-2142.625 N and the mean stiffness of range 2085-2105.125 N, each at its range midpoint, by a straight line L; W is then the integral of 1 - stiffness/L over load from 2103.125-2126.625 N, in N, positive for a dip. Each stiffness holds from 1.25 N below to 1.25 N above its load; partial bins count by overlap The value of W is 2.2 N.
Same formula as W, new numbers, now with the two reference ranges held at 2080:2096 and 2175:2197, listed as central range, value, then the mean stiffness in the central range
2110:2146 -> -0.19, 3.25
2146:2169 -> -0.78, 3.33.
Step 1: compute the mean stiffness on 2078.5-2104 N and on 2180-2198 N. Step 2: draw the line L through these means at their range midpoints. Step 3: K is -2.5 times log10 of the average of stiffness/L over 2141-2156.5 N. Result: -0.04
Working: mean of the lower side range 2.98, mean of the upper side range 3.24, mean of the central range 3.25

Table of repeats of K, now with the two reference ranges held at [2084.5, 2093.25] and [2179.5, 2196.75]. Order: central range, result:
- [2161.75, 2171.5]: -0.06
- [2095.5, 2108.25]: 0.39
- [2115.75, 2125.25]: 0.05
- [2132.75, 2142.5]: -0.04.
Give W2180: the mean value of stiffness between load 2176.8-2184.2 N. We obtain 3.15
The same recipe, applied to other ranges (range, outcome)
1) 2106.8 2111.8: 2.78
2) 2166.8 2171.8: 3.35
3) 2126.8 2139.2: 3.4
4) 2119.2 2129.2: 3.21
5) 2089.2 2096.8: 3.16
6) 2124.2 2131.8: 3.36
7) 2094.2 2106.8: 2.33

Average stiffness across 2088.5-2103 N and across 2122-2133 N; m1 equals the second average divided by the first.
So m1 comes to 1.15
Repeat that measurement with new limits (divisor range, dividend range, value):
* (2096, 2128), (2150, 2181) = 1.18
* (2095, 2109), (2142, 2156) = 1.40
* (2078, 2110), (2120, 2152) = 1.16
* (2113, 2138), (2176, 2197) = 0.98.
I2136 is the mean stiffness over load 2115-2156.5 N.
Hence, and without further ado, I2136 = 3.26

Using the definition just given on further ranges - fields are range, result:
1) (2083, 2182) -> 3.12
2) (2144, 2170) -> 3.31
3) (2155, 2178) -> 3.3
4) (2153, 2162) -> 3.27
